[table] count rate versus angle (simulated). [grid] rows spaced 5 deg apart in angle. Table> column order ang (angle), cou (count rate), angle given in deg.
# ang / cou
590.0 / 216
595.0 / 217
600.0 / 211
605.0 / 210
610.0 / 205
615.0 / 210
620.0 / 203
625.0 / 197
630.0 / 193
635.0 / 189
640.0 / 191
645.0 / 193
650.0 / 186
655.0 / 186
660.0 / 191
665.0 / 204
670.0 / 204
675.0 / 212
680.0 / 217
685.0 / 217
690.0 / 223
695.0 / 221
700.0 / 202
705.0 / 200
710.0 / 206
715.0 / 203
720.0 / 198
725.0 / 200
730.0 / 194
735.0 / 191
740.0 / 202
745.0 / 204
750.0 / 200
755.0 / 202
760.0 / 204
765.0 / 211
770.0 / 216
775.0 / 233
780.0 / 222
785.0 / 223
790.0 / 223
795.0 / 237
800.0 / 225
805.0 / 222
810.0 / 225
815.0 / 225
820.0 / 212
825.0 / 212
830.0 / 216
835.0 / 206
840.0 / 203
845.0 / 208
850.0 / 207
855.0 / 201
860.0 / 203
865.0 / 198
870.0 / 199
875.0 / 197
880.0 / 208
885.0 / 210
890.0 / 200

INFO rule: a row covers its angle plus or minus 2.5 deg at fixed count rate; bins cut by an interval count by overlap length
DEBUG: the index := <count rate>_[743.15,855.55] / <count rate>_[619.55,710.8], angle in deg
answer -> 1.1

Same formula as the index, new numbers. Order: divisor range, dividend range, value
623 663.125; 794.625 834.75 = 1.15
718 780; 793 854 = 1.05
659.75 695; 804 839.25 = 1.02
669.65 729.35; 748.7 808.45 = 1.05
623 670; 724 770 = 1.05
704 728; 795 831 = 1.10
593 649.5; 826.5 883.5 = 1.02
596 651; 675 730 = 1.04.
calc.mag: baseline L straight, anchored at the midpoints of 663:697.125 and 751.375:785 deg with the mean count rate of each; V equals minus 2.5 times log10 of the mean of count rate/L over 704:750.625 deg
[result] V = 0.08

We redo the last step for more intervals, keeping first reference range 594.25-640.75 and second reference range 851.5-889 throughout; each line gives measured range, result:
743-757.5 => 0.00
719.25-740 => 0.03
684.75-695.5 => -0.09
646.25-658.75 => 0.09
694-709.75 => -0.02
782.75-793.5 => -0.11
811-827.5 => -0.08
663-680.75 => -0.03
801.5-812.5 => -0.11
